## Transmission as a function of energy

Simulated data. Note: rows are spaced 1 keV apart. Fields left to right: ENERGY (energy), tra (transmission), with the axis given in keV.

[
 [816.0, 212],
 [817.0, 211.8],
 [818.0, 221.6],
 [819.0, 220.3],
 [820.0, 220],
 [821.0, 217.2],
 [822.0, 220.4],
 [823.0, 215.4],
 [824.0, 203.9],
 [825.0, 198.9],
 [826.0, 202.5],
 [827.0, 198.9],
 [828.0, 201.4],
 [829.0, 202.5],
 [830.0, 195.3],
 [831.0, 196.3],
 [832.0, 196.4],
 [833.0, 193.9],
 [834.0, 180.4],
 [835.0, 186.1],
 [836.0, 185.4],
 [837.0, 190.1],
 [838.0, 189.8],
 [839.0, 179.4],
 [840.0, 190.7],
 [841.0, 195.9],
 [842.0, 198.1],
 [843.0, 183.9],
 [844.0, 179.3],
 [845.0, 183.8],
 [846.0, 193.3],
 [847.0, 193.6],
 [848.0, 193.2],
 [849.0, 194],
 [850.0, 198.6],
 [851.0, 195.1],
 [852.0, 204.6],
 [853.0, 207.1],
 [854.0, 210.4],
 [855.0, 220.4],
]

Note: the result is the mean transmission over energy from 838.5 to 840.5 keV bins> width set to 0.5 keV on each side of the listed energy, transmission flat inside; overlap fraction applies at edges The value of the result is 185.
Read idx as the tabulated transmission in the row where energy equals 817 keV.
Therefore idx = 211.8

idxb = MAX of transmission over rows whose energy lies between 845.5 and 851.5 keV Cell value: 198.6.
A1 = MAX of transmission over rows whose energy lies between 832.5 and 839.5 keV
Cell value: 193.9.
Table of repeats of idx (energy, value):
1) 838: 189.8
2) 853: 207.1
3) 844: 179.3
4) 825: 198.9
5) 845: 183.8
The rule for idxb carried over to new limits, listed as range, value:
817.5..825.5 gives 221.6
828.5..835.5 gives 202.5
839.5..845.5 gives 198.1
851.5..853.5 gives 207.1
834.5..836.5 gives 186.1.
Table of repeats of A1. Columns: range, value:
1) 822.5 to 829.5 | 215.4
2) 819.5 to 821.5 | 220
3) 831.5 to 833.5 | 196.4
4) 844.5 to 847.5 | 193.6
